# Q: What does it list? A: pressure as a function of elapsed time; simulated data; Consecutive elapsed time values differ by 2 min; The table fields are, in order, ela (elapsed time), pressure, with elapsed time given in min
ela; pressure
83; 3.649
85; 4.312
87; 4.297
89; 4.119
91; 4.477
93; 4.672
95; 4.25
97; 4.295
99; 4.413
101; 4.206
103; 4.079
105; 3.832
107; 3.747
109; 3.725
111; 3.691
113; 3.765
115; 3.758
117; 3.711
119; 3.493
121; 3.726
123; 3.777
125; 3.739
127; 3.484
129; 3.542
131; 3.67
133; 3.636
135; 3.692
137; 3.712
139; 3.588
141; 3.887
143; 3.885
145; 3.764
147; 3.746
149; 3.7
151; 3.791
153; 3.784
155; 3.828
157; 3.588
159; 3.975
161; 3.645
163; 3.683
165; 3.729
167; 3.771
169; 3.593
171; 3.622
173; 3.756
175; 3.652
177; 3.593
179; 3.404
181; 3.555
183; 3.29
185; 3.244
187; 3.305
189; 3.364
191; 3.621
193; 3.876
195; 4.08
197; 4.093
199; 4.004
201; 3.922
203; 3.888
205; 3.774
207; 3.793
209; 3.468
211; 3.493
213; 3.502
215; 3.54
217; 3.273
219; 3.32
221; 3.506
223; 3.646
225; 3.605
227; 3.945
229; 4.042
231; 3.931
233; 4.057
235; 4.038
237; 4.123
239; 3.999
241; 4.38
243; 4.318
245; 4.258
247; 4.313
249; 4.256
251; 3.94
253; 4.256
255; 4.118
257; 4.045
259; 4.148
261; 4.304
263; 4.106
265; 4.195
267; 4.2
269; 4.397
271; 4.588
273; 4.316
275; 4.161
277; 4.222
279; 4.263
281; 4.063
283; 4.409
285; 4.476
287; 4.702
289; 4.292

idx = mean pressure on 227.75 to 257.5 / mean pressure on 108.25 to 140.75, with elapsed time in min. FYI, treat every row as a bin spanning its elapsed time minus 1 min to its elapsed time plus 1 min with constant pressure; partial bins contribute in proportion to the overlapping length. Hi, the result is 1.13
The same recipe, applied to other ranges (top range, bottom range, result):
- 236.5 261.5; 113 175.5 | 1.13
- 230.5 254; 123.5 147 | 1.13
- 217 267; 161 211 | 1.10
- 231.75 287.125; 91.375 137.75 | 1.09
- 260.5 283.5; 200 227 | 1.18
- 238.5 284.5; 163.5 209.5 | 1.15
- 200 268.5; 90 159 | 1.02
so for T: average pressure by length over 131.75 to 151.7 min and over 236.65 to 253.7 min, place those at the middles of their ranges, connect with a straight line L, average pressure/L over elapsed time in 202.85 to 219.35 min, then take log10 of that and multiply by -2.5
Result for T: 0.14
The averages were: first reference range 3.74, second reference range 4.21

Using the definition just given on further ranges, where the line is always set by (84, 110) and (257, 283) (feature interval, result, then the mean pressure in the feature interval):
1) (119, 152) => 0.14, 3.7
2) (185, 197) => 0.16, 3.65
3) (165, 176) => 0.15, 3.68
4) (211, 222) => 0.23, 3.43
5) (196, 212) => 0.11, 3.8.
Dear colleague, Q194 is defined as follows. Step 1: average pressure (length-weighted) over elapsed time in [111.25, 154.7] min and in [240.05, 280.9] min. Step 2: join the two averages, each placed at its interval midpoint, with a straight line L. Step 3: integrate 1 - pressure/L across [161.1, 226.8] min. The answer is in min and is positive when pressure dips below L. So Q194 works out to 5.5 min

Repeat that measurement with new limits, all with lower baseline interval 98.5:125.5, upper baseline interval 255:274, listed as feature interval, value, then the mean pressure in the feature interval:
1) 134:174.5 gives 2.1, 3.74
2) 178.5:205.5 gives 2.5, 3.68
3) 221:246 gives 0.9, 4.01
